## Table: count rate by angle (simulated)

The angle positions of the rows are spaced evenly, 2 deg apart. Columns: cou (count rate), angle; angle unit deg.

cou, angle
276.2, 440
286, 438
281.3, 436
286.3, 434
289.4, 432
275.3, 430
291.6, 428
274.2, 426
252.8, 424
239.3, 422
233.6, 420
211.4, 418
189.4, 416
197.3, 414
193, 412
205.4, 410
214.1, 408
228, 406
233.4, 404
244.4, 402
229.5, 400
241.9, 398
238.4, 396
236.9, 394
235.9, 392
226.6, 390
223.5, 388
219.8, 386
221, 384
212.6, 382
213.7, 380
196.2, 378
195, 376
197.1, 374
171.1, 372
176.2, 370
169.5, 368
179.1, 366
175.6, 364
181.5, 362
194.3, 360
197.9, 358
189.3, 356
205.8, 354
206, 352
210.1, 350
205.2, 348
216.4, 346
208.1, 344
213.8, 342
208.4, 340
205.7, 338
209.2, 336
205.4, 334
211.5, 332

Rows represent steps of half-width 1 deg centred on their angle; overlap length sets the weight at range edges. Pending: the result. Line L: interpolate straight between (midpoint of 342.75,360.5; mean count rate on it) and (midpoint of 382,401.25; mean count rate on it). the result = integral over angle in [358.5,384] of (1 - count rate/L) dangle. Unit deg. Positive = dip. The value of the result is 3.16 deg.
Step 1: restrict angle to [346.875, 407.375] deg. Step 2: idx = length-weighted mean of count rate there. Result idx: 209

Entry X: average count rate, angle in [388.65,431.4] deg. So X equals 233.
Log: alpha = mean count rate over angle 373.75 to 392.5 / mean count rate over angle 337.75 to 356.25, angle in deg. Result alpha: 1.0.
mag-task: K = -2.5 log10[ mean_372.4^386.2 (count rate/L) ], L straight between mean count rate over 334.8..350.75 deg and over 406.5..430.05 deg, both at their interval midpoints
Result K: 0.07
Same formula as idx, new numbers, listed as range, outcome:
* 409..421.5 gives 206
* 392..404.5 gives 237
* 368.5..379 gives 186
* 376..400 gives 223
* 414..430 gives 241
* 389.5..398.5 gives 236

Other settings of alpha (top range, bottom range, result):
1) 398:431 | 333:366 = 1.15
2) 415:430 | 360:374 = 1.37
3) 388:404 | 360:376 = 1.30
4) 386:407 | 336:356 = 1.12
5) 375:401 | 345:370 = 1.15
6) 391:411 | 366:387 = 1.18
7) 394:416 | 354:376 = 1.20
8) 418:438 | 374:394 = 1.24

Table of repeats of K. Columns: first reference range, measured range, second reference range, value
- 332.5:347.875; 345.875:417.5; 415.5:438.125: 0.13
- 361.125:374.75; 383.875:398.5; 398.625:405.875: -0.07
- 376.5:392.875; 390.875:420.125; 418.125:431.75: 0.08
